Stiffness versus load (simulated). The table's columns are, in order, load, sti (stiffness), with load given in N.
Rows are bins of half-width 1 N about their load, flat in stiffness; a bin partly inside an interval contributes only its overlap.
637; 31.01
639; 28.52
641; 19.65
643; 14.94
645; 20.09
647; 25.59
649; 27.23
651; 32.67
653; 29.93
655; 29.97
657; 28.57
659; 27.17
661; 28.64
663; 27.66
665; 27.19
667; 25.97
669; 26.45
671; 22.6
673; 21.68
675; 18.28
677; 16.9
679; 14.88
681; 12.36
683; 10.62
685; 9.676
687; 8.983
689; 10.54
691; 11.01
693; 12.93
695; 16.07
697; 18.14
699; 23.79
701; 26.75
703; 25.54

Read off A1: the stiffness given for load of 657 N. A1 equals 28.57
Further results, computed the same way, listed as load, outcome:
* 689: 10.54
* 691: 11.01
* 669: 26.45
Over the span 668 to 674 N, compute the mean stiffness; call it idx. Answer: 23.6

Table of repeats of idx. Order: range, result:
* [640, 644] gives 17.3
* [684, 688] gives 9.33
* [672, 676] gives 20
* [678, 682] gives 13.6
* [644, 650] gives 24.3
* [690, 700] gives 16.4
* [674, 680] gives 16.7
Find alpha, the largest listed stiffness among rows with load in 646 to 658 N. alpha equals 32.67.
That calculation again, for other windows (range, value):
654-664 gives 29.97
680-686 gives 12.36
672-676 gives 21.68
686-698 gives 18.14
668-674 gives 26.45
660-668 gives 28.64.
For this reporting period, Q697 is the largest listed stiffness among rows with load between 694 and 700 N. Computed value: 23.79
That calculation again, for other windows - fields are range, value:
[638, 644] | 28.52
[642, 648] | 25.59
